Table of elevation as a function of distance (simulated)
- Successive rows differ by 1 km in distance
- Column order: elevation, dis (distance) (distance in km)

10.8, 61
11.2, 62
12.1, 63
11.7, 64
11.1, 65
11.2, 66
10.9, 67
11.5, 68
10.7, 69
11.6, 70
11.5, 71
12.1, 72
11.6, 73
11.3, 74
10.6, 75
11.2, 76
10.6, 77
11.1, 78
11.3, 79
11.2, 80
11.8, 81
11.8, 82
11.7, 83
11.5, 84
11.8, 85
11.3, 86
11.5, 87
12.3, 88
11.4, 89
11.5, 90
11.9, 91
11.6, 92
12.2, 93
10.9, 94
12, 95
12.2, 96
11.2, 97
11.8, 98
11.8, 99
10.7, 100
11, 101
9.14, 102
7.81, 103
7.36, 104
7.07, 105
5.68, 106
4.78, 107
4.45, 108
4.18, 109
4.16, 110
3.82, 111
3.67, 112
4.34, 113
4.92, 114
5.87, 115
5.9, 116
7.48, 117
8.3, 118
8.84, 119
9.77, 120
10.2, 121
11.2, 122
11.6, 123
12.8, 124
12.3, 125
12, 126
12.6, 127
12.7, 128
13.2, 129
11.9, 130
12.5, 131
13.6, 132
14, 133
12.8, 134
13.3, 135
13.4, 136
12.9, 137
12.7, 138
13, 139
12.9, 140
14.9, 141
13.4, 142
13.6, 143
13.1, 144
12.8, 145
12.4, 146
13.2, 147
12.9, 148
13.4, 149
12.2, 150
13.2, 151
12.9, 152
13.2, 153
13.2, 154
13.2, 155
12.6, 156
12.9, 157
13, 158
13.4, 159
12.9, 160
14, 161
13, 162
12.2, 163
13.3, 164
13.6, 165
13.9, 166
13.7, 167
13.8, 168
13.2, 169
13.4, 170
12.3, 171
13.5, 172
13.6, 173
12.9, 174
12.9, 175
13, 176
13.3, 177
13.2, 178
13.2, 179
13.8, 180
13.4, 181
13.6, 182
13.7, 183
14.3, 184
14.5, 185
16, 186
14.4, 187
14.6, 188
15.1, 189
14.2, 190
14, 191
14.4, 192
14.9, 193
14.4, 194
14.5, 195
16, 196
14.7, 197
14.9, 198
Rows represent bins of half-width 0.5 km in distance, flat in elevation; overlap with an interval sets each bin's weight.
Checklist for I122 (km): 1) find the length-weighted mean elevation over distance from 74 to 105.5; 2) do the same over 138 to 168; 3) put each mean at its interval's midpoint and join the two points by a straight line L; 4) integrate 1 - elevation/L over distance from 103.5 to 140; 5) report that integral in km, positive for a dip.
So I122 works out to 8.2 km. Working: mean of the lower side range 11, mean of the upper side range 13.2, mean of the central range 9.47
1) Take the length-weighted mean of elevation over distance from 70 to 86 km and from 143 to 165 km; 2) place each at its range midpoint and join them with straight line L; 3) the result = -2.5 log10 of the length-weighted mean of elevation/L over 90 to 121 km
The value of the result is 0.402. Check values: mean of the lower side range 11.4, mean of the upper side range 13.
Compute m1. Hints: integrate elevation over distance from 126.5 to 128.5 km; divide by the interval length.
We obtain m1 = 12.6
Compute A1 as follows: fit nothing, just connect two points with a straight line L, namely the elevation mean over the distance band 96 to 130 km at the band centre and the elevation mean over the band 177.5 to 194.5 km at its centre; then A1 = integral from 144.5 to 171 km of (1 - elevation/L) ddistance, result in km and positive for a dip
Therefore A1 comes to -2.3 km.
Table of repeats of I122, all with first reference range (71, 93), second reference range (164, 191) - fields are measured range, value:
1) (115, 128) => 2.37 km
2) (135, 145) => -0.34 km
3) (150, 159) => 0.13 km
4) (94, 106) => 1.89 km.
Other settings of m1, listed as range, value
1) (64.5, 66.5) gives 11.1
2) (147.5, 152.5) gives 12.9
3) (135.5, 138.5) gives 13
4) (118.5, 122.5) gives 10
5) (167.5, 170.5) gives 13.5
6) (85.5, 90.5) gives 11.6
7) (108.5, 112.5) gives 3.96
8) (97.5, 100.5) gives 11.4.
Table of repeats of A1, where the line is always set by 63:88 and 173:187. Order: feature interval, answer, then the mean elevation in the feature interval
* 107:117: 6.1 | 4.74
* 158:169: 0.0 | 13.4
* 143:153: 0.0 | 12.9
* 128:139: -0.3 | 13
